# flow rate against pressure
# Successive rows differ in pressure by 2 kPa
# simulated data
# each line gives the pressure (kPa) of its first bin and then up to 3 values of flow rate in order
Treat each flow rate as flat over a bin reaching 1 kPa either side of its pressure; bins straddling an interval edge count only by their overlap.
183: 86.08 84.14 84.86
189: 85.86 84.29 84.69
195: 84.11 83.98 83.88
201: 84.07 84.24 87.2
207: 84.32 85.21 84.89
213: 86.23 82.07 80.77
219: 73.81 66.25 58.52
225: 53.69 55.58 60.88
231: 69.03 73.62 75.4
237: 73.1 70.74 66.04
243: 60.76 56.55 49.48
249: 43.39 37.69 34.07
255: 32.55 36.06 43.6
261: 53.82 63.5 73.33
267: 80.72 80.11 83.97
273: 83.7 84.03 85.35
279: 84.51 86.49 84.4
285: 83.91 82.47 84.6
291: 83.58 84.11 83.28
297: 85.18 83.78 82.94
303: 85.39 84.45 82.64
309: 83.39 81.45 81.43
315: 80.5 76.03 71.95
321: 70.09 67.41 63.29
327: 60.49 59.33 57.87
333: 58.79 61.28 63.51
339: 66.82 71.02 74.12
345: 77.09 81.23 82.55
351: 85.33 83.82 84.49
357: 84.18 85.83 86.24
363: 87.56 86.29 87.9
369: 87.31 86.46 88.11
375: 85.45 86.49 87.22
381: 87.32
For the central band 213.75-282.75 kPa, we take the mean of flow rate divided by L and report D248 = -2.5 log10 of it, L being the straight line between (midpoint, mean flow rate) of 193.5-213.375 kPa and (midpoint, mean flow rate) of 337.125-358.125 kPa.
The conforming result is 0.26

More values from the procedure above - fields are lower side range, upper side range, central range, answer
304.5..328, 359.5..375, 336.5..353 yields 0.079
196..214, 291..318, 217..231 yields 0.312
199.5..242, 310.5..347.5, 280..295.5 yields -0.181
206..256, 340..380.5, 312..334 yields 0.154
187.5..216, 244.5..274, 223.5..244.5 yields 0.054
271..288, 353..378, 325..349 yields 0.266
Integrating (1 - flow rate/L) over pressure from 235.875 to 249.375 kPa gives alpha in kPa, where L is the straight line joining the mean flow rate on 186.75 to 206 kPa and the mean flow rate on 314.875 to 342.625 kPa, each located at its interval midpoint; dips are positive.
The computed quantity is 3.0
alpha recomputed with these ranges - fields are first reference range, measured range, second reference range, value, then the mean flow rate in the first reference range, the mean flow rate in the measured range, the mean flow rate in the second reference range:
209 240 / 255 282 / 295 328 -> 1.4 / 71.4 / 70.8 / 77.7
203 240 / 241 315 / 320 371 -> 2.4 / 73.7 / 72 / 75.2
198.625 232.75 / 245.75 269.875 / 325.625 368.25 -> 7.4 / 75.1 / 52.3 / 75.5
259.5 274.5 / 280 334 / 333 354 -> -2.7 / 73.5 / 77.4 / 73.9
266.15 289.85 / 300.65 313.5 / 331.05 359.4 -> -0.5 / 83.7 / 83.2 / 74.9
